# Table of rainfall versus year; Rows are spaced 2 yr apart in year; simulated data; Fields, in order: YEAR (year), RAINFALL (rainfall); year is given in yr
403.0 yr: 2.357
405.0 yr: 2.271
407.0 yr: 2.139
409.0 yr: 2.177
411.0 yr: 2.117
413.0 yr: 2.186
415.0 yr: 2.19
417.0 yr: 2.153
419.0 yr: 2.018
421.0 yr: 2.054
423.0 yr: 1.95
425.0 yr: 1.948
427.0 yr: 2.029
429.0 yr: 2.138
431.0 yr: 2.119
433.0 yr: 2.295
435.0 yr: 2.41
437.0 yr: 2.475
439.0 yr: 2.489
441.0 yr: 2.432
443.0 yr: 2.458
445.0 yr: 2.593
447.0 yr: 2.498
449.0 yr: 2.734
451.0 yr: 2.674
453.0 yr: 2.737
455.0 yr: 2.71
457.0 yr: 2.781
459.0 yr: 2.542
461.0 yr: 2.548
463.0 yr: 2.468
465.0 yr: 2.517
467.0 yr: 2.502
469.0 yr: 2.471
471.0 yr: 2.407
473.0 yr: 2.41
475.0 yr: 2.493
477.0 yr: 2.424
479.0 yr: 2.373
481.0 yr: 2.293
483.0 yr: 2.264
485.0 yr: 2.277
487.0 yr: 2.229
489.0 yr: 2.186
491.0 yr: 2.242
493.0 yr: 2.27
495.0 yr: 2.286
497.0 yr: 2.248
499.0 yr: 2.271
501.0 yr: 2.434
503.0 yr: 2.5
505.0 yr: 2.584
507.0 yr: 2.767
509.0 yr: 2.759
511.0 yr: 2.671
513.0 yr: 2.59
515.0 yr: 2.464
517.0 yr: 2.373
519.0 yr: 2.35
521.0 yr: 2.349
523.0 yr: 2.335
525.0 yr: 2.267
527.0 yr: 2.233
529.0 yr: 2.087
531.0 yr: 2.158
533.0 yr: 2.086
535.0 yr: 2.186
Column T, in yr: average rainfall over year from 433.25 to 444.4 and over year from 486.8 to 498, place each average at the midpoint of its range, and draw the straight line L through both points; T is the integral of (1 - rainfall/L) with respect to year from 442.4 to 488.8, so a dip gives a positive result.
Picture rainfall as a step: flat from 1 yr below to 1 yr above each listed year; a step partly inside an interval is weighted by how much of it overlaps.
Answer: -2.8 yr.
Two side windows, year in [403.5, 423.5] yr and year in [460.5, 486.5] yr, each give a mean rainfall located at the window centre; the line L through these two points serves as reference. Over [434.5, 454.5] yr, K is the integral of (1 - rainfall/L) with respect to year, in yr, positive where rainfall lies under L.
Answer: -2.4 yr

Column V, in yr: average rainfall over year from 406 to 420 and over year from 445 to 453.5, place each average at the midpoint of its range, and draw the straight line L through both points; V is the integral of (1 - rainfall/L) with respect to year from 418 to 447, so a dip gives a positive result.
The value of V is 2.00 yr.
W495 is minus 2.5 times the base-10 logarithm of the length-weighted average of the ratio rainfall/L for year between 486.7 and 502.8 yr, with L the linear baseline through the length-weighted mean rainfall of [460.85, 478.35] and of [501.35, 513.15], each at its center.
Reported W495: 0.13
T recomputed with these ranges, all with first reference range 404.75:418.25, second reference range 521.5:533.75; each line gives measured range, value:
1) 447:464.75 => -3.7 yr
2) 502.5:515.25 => -2.5 yr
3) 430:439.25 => -0.7 yr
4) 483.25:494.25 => -0.3 yr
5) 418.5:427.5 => 0.7 yr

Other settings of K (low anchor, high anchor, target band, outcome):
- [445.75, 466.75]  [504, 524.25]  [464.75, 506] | 3.3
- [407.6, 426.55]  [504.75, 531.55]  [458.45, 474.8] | -1.7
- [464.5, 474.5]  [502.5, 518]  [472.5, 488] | 0.9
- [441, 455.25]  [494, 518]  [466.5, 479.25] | 0.6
